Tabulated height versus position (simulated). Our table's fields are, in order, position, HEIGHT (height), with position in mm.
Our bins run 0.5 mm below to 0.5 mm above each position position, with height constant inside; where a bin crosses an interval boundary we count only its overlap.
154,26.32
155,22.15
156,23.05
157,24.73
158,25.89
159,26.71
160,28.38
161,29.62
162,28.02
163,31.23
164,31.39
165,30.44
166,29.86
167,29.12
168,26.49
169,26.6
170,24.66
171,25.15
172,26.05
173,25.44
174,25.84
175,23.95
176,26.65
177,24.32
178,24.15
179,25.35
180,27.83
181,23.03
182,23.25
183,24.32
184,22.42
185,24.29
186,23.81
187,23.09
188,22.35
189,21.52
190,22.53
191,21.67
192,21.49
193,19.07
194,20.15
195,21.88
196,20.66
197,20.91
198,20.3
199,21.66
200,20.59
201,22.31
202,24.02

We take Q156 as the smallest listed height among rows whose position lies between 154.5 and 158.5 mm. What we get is 22.15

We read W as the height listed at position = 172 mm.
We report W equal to 26.05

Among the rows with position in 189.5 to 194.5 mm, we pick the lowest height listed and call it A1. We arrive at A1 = 19.07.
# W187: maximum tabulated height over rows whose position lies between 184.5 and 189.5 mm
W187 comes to 24.29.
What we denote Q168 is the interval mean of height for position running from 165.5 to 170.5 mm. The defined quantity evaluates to 27.3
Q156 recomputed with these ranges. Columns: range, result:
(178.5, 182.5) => 23.03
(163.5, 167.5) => 29.12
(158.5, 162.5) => 26.71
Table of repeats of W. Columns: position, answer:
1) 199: 21.66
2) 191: 21.67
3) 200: 20.59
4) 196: 20.66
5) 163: 31.23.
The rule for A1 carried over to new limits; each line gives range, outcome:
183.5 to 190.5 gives 21.52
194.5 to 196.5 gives 20.66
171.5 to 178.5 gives 23.95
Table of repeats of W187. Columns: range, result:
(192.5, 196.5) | 21.88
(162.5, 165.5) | 31.39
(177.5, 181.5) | 27.83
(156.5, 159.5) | 26.71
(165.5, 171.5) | 29.86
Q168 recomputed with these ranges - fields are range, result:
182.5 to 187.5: 23.6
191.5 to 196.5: 20.6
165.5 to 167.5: 29.5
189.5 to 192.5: 21.9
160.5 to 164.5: 30.1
